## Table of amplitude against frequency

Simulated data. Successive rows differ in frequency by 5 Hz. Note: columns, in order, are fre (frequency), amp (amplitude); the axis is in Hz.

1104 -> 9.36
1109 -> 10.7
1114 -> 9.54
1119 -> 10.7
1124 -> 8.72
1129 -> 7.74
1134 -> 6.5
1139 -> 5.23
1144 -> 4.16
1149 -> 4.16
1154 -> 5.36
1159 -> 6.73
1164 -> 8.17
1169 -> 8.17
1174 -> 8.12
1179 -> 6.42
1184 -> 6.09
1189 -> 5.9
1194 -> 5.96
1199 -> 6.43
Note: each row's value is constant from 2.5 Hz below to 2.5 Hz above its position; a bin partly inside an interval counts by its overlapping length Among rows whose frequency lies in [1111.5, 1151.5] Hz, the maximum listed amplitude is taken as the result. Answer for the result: 10.7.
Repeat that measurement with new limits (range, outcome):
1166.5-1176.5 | 8.17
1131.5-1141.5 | 6.5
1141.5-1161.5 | 6.73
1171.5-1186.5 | 8.12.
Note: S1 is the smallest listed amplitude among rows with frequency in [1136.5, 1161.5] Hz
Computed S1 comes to 4.16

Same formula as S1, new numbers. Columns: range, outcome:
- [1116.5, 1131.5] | 7.74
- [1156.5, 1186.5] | 6.09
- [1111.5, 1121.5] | 9.54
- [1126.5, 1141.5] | 5.23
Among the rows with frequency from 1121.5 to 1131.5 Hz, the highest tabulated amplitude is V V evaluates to 8.72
